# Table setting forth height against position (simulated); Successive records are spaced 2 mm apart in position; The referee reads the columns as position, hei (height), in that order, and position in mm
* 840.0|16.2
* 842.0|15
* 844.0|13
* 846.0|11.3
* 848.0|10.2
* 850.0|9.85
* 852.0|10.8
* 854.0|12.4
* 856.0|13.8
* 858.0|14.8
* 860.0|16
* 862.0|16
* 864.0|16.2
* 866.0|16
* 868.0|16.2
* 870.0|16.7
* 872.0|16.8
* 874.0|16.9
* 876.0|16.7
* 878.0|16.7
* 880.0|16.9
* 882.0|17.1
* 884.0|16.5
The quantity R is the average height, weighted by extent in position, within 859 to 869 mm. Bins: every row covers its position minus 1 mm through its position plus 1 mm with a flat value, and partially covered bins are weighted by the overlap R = 16.1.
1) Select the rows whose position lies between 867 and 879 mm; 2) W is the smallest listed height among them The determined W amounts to 16.2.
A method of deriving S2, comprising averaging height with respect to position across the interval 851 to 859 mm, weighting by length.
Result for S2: 13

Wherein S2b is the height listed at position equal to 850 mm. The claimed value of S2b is 9.85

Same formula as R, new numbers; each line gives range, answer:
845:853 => 10.5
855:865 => 15.4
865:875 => 16.5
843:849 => 11.5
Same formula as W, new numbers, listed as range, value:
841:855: 9.85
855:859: 13.8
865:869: 16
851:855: 10.8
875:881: 16.7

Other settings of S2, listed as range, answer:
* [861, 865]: 16.1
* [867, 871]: 16.4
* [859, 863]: 16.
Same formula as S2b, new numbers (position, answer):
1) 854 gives 12.4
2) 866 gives 16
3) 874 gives 16.9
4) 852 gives 10.8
